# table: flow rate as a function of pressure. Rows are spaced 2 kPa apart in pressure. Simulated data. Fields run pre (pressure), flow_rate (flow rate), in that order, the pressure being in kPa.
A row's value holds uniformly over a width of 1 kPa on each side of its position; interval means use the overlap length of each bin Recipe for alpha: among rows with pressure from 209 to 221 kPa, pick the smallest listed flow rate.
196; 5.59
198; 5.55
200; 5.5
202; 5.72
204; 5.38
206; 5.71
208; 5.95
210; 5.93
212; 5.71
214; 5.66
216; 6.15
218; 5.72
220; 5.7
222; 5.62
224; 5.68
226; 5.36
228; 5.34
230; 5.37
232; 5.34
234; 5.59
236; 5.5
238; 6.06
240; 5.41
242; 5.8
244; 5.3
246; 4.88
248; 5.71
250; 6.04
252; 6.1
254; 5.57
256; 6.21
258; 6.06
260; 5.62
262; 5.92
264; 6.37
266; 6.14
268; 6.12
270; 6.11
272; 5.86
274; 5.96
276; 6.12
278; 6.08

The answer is 5.66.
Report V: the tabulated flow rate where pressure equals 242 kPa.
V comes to 5.8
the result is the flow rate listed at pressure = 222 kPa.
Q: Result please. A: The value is 5.62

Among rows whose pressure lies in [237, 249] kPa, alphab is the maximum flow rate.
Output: 6.06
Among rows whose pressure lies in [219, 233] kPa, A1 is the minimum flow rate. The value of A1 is 5.34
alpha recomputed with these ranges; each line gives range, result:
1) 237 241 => 5.41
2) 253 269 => 5.57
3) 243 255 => 4.88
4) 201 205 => 5.38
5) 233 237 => 5.5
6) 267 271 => 6.11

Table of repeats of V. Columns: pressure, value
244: 5.3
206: 5.71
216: 6.15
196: 5.59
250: 6.04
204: 5.38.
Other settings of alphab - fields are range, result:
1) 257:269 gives 6.37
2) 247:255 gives 6.1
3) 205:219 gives 6.15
